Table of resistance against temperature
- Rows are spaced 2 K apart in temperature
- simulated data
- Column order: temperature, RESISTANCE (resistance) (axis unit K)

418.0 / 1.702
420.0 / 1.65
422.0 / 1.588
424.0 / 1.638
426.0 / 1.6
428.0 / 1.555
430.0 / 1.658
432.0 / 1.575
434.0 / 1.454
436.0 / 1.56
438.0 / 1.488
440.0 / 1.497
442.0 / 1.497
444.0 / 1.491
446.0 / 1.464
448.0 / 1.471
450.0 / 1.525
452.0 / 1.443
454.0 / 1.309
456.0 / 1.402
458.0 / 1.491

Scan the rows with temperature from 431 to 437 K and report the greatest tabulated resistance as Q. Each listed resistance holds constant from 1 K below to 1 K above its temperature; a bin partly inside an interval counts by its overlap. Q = 1.575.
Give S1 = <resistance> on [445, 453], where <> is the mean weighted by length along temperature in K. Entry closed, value 1.48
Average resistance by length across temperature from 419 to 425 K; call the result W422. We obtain 1.63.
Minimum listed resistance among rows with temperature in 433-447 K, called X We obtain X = 1.454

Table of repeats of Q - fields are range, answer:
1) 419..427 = 1.65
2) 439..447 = 1.497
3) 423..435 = 1.658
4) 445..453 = 1.525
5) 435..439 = 1.56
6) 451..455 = 1.443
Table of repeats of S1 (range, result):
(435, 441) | 1.51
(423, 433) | 1.61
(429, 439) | 1.55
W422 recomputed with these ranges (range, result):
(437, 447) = 1.49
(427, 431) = 1.61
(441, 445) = 1.49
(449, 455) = 1.43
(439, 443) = 1.5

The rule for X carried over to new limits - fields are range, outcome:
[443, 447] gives 1.464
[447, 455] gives 1.309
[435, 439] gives 1.488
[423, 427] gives 1.6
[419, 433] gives 1.555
